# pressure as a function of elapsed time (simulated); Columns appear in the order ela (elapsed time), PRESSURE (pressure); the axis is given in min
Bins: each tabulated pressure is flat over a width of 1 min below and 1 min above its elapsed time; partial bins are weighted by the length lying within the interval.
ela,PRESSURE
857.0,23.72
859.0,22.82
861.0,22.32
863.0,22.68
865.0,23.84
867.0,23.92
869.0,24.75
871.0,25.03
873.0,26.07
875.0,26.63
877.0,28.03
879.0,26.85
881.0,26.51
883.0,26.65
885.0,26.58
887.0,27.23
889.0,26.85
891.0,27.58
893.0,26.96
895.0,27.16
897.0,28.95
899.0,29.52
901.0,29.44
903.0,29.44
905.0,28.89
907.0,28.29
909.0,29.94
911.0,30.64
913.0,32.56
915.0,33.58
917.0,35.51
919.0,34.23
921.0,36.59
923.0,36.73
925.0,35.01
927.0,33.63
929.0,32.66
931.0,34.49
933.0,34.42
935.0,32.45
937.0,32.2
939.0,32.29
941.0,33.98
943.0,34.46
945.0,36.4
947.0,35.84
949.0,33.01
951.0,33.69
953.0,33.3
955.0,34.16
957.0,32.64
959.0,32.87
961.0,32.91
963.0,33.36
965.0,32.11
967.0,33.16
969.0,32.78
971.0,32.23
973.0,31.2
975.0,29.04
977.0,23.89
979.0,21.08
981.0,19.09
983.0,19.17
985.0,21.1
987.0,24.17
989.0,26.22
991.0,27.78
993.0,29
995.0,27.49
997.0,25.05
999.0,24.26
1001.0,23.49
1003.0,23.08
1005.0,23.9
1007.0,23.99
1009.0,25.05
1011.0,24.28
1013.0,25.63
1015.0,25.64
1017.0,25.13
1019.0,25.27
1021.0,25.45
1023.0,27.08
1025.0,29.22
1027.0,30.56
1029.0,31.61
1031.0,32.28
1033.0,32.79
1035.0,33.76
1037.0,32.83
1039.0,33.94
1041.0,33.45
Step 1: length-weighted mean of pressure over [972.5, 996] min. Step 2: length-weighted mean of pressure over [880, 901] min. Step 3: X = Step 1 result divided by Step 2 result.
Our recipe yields 0.90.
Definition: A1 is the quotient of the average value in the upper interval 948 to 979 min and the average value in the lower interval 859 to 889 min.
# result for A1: 1.2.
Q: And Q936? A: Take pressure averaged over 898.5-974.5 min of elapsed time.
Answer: 32.9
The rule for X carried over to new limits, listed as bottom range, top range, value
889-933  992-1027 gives 0.81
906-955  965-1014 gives 0.77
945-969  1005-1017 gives 0.74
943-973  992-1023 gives 0.75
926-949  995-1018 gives 0.73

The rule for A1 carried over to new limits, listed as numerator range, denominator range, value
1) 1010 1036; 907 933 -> 0.84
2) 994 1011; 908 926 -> 0.72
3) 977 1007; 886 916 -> 0.82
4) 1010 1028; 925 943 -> 0.79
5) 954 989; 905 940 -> 0.86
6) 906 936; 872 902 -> 1.22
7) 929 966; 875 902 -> 1.22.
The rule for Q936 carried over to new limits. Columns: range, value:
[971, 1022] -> 24.9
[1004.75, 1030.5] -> 26.6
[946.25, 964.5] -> 33.5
